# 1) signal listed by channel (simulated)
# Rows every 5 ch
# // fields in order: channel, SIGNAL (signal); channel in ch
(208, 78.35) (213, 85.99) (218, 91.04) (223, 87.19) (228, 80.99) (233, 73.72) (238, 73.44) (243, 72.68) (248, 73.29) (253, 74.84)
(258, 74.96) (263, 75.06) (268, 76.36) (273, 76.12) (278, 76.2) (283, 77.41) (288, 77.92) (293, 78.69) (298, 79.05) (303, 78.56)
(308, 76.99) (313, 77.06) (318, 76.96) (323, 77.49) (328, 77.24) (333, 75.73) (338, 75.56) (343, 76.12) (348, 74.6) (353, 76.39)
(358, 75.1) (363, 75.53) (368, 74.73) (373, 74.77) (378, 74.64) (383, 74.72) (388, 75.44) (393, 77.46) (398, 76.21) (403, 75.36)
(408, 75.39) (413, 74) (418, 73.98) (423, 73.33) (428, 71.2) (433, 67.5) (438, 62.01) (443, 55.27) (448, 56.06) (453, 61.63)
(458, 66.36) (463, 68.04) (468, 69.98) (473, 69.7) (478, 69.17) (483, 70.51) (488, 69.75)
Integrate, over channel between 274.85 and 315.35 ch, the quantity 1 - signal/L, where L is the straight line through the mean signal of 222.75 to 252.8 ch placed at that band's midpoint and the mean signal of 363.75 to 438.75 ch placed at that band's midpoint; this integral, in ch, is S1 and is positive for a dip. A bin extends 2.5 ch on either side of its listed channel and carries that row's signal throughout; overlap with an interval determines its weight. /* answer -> -1.37 ch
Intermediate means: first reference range 76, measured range 77.7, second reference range 73.7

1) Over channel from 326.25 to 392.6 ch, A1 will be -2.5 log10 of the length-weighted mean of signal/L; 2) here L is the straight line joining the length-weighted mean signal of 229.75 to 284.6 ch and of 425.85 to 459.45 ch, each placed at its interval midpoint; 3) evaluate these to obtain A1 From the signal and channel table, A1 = -0.11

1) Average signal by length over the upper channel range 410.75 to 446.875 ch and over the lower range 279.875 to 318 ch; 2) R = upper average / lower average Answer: 0.9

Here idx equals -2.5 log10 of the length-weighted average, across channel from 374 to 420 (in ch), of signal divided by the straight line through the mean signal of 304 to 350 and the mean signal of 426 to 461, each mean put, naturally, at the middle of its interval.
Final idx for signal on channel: -0.11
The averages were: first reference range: 76.5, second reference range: 62.8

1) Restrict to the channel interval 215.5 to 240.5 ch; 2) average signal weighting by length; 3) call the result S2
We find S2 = 81.3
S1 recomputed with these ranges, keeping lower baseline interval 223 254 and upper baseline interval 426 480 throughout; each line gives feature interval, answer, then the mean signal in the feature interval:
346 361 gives -1.1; 75.4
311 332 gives -1.6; 77.1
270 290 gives -0.8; 76.9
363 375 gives -1.0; 74.9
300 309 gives -0.7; 78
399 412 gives -1.5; 75.3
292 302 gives -0.8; 78.9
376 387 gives -1.0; 74.8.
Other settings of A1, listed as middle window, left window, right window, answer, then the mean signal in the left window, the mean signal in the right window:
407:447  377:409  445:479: 0.038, 75.7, 65.5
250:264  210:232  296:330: 0.102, 85.3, 77.6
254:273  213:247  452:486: 0.040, 80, 68.2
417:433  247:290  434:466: -0.128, 75.9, 62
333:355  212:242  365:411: 0.020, 81.4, 75.4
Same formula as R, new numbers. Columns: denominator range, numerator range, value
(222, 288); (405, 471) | 0.88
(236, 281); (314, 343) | 1.02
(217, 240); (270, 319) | 0.96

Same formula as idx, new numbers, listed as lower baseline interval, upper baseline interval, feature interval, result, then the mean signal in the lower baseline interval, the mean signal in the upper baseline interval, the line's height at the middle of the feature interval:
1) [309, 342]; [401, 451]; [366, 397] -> -0.05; 76.7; 68.3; 72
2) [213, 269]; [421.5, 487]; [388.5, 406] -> -0.10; 78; 66.2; 69.3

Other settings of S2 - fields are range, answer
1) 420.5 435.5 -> 70.7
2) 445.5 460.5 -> 61.4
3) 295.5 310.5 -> 78.2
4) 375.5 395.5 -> 75.6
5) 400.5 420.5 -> 74.7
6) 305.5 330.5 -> 77.1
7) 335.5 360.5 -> 75.6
